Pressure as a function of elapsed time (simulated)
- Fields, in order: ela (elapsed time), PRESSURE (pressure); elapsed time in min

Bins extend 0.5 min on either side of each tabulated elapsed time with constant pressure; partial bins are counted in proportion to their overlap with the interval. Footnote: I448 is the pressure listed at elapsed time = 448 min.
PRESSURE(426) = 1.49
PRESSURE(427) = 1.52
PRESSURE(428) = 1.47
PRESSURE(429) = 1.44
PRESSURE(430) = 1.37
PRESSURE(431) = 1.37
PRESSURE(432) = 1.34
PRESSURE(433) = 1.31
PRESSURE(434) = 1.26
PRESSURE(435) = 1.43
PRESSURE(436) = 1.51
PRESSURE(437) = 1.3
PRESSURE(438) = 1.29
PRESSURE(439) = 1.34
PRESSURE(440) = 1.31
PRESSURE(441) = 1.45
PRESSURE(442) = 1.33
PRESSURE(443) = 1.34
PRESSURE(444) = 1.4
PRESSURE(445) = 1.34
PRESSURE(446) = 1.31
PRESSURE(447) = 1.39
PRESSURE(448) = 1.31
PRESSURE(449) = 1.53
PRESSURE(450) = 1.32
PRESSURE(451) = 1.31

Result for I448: 1.31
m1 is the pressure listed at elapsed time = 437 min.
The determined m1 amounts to 1.3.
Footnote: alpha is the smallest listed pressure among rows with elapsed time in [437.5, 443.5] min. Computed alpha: 1.29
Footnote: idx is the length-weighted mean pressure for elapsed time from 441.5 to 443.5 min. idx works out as 1.33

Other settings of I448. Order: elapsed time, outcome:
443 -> 1.34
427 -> 1.52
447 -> 1.39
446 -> 1.31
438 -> 1.29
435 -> 1.43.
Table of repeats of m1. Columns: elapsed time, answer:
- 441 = 1.45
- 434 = 1.26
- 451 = 1.31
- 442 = 1.33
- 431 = 1.37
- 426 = 1.49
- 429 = 1.44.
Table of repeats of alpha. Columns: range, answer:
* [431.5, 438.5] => 1.26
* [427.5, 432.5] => 1.34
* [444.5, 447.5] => 1.31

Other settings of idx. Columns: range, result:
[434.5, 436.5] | 1.47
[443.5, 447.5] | 1.36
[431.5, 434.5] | 1.3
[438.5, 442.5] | 1.36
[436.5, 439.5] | 1.31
